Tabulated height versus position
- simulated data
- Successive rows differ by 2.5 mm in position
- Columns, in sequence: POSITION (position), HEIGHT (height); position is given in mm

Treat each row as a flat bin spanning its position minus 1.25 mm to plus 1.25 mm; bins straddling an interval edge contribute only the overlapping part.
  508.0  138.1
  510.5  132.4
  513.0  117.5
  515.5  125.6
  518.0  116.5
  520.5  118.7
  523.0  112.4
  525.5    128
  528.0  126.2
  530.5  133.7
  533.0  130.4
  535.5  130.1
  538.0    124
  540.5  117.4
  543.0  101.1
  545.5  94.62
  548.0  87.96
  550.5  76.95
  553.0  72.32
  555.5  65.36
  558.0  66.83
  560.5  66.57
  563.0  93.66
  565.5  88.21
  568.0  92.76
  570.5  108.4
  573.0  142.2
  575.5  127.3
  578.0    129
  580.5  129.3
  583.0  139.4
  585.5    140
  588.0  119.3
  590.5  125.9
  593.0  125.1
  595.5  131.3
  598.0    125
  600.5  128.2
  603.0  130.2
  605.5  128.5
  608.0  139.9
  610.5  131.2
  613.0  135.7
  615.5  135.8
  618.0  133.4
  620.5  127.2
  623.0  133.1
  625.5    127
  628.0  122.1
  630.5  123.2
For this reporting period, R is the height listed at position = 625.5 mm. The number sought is 127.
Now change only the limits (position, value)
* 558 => 66.83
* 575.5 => 127.3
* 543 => 101.1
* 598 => 125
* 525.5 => 128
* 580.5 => 129.3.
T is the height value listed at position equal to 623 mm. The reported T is 133.1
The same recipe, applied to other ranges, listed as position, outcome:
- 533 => 130.4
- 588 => 119.3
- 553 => 72.32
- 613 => 135.7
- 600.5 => 128.2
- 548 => 87.96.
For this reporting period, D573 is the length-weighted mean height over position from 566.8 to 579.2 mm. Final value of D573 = 120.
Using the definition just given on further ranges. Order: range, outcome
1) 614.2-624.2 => 132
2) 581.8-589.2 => 133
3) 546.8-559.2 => 73.9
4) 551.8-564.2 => 72.9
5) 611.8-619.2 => 135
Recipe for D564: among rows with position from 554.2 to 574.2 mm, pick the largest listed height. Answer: 142.2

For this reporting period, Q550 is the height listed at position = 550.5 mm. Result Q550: 76.95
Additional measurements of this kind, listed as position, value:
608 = 139.9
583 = 139.4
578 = 129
